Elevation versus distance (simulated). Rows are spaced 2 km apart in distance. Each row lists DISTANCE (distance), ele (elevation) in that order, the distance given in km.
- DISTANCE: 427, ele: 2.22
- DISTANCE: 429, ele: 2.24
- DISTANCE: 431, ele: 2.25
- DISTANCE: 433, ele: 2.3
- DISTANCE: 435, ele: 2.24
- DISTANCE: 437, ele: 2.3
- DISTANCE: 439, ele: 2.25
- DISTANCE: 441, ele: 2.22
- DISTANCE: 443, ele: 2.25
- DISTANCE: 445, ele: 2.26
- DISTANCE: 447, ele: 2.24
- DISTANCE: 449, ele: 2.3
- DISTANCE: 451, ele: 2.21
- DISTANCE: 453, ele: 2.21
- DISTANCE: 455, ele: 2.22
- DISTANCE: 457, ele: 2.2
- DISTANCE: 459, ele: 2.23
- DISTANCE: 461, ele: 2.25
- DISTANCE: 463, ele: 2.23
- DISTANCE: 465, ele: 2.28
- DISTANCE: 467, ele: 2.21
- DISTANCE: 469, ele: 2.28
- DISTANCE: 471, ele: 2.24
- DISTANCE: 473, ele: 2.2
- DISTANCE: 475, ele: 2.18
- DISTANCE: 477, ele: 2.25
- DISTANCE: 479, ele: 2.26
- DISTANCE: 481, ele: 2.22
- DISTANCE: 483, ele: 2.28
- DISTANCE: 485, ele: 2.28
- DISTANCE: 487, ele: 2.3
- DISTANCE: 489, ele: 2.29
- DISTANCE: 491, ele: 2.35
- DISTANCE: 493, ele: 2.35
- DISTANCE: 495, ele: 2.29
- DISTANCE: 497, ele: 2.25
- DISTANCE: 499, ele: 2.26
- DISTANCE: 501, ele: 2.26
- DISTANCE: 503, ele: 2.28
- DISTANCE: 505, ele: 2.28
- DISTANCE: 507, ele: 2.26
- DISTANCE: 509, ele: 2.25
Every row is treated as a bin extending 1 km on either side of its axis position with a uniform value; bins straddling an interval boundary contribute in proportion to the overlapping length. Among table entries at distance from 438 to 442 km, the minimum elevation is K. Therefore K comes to 2.22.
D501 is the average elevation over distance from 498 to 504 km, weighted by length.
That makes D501 2.27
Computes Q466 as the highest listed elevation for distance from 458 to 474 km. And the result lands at 2.28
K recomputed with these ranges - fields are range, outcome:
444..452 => 2.21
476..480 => 2.25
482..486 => 2.28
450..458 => 2.2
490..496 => 2.29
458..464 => 2.23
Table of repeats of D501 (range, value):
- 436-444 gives 2.25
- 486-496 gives 2.32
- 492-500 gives 2.29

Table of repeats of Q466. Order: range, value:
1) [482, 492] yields 2.35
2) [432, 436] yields 2.3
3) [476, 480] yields 2.26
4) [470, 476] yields 2.24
